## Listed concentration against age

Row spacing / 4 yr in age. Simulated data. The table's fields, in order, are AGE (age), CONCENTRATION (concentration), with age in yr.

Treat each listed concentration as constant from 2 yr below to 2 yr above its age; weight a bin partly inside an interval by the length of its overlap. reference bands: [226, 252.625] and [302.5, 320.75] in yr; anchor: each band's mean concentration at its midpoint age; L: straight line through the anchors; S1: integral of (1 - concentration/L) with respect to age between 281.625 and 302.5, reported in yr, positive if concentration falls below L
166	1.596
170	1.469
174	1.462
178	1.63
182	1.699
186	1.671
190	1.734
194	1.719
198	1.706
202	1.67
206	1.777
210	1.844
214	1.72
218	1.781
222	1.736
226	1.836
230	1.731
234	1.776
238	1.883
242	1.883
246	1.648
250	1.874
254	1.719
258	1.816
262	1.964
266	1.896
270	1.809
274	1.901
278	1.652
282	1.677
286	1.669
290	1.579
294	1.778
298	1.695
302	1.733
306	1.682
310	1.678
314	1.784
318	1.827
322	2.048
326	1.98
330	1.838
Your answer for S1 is 1.0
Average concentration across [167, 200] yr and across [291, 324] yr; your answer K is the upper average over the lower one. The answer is 1.08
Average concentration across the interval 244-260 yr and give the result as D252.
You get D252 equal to 1.76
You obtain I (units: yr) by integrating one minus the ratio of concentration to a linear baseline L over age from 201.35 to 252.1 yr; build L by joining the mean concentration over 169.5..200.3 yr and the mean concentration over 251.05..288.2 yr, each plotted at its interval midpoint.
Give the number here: -2.0 yr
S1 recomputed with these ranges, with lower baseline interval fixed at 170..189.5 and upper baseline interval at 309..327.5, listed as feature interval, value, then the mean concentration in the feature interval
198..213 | -0.9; 1.75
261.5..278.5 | -0.7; 1.85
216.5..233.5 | -0.8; 1.77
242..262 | -0.6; 1.8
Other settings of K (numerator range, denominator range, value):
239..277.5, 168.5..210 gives 1.10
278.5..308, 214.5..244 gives 0.94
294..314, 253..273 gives 0.93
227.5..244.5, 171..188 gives 1.13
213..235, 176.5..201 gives 1.04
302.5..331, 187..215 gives 1.05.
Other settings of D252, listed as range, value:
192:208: 1.72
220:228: 1.79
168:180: 1.52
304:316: 1.71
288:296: 1.68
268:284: 1.76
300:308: 1.71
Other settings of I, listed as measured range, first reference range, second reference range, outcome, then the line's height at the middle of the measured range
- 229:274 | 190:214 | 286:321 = -2.3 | 1.73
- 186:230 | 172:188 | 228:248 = -1.3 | 1.7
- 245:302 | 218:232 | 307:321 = 0.3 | 1.77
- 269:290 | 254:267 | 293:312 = 0.8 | 1.79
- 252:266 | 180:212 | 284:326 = -0.8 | 1.75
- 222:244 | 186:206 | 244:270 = -0.5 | 1.78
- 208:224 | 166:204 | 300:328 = -0.8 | 1.68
